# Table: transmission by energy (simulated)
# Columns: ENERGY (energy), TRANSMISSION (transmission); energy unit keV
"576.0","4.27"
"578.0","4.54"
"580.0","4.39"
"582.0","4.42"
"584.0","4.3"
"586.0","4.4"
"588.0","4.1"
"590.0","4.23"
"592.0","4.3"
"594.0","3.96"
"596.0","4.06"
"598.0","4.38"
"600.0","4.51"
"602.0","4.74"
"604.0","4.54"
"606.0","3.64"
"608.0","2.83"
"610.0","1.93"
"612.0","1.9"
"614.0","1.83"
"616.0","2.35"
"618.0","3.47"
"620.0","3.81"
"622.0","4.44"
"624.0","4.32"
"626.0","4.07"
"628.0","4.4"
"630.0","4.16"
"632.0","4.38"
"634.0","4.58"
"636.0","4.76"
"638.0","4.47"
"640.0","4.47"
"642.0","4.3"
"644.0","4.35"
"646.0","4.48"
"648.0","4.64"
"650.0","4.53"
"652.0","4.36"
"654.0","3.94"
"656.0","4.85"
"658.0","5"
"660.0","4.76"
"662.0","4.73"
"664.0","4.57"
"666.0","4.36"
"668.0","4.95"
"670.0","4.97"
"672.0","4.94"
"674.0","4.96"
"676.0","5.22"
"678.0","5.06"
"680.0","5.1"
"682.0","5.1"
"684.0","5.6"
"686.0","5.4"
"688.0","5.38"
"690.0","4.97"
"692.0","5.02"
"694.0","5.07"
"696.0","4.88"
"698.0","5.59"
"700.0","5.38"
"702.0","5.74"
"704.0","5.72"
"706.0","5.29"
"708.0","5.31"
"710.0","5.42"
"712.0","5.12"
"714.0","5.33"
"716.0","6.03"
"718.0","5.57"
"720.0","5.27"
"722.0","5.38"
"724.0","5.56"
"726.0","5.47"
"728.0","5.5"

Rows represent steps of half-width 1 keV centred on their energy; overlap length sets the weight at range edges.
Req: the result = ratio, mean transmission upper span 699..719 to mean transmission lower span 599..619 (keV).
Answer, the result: 1.7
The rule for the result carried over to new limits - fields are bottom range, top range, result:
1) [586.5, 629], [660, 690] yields 1.35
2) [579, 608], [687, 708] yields 1.25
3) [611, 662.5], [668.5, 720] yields 1.28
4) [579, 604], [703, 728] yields 1.26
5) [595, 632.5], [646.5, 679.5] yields 1.29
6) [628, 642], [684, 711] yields 1.20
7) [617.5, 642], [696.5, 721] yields 1.27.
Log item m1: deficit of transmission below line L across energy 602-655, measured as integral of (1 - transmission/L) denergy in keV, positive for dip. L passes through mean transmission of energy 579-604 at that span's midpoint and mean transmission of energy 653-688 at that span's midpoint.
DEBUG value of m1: 8.3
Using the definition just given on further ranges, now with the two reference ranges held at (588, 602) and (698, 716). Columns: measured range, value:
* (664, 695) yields 0.7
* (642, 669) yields 1.9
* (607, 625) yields 6.1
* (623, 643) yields 1.2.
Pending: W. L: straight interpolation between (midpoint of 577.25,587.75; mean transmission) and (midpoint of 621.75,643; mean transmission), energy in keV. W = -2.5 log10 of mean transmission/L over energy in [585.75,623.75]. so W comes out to 0.199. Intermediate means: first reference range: 4.38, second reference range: 4.39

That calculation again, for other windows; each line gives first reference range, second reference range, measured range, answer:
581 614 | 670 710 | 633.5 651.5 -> 0.003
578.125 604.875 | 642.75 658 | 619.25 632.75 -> 0.049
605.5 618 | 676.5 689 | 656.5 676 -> -0.050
